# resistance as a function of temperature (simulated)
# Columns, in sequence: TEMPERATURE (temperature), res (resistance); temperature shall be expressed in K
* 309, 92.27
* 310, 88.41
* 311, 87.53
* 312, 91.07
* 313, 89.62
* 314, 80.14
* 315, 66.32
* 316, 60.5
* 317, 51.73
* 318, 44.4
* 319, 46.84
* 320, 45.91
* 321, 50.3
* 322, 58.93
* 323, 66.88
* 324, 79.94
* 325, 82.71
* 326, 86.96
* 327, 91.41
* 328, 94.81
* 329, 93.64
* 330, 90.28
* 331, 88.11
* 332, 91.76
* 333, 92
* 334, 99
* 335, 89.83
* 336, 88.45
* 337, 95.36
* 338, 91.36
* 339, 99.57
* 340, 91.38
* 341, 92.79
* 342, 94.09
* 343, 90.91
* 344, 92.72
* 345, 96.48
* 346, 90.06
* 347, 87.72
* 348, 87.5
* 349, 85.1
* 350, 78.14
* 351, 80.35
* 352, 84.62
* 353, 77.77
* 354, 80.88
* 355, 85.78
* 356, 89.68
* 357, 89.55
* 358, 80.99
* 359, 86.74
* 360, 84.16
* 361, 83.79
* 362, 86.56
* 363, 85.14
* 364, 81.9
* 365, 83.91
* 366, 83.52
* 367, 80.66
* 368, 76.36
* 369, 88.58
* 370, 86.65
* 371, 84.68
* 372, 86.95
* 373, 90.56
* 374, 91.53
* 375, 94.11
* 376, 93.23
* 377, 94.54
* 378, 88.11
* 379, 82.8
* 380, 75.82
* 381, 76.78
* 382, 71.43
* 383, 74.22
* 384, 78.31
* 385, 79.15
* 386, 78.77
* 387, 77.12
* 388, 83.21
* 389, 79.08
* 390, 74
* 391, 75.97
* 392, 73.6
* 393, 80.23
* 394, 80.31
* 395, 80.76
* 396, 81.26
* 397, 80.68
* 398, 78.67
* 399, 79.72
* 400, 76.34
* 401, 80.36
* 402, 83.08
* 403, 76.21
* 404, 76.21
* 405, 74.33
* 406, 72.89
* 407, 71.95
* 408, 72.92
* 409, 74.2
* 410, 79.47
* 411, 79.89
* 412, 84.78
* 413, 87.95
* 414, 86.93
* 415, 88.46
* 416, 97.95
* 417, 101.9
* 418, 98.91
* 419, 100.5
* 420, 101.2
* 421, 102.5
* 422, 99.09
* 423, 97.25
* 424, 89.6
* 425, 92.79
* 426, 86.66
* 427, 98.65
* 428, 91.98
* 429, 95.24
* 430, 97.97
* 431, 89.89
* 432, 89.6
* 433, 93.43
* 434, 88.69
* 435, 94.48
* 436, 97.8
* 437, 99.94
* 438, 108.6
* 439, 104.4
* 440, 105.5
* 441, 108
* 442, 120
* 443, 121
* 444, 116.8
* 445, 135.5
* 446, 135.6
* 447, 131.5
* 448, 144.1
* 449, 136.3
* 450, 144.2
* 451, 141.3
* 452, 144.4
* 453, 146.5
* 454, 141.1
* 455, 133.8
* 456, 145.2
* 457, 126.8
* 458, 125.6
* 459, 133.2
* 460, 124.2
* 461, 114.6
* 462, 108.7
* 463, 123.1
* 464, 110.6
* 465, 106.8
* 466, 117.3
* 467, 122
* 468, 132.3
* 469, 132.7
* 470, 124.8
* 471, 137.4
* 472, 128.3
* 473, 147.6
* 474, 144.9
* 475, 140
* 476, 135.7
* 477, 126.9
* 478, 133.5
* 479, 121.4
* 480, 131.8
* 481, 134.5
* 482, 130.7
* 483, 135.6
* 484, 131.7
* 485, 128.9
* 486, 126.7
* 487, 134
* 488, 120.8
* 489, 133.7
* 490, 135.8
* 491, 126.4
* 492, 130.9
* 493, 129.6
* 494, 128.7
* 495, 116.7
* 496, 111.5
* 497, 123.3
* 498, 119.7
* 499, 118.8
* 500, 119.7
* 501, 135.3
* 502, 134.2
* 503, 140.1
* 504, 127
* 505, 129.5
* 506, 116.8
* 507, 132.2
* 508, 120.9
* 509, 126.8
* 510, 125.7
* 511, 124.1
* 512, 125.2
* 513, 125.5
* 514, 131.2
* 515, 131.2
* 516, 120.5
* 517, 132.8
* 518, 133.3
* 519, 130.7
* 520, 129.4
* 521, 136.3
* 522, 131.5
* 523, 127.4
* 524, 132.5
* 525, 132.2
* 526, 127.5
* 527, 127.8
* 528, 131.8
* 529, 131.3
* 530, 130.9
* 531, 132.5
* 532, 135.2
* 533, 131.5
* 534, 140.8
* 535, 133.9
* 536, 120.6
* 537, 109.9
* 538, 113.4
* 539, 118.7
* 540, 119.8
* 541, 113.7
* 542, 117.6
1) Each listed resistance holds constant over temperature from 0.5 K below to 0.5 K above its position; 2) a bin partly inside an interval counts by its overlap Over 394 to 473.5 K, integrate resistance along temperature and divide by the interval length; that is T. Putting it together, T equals 106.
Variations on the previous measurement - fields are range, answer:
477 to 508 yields 128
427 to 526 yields 125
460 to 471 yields 120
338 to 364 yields 87.3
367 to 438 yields 85.7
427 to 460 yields 118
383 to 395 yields 78.1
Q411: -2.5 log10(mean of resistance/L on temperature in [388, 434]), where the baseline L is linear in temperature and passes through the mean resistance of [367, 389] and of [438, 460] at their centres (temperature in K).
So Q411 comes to 0.22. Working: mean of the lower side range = 83.3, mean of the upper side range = 130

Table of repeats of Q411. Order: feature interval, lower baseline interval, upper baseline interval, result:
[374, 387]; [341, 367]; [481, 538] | 0.132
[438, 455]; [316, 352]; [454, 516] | -0.115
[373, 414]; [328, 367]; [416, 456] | 0.241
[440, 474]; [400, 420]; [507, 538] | -0.250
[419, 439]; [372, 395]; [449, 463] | 0.184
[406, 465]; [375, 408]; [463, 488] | -0.015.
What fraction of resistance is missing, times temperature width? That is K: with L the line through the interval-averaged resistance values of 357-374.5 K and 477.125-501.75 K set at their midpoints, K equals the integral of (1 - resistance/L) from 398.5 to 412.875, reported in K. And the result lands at 3.1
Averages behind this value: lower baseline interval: 85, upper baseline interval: 128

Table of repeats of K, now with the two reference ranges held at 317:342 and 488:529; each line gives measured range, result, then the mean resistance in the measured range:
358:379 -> 1.1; 86.4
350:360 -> 0.5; 83.8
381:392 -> 2.2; 77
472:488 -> -1.7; 133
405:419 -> 2.5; 84.7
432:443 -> 0.7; 102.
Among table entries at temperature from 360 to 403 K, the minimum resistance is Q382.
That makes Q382 71.43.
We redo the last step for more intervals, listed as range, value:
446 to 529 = 106.8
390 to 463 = 71.95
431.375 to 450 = 88.69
